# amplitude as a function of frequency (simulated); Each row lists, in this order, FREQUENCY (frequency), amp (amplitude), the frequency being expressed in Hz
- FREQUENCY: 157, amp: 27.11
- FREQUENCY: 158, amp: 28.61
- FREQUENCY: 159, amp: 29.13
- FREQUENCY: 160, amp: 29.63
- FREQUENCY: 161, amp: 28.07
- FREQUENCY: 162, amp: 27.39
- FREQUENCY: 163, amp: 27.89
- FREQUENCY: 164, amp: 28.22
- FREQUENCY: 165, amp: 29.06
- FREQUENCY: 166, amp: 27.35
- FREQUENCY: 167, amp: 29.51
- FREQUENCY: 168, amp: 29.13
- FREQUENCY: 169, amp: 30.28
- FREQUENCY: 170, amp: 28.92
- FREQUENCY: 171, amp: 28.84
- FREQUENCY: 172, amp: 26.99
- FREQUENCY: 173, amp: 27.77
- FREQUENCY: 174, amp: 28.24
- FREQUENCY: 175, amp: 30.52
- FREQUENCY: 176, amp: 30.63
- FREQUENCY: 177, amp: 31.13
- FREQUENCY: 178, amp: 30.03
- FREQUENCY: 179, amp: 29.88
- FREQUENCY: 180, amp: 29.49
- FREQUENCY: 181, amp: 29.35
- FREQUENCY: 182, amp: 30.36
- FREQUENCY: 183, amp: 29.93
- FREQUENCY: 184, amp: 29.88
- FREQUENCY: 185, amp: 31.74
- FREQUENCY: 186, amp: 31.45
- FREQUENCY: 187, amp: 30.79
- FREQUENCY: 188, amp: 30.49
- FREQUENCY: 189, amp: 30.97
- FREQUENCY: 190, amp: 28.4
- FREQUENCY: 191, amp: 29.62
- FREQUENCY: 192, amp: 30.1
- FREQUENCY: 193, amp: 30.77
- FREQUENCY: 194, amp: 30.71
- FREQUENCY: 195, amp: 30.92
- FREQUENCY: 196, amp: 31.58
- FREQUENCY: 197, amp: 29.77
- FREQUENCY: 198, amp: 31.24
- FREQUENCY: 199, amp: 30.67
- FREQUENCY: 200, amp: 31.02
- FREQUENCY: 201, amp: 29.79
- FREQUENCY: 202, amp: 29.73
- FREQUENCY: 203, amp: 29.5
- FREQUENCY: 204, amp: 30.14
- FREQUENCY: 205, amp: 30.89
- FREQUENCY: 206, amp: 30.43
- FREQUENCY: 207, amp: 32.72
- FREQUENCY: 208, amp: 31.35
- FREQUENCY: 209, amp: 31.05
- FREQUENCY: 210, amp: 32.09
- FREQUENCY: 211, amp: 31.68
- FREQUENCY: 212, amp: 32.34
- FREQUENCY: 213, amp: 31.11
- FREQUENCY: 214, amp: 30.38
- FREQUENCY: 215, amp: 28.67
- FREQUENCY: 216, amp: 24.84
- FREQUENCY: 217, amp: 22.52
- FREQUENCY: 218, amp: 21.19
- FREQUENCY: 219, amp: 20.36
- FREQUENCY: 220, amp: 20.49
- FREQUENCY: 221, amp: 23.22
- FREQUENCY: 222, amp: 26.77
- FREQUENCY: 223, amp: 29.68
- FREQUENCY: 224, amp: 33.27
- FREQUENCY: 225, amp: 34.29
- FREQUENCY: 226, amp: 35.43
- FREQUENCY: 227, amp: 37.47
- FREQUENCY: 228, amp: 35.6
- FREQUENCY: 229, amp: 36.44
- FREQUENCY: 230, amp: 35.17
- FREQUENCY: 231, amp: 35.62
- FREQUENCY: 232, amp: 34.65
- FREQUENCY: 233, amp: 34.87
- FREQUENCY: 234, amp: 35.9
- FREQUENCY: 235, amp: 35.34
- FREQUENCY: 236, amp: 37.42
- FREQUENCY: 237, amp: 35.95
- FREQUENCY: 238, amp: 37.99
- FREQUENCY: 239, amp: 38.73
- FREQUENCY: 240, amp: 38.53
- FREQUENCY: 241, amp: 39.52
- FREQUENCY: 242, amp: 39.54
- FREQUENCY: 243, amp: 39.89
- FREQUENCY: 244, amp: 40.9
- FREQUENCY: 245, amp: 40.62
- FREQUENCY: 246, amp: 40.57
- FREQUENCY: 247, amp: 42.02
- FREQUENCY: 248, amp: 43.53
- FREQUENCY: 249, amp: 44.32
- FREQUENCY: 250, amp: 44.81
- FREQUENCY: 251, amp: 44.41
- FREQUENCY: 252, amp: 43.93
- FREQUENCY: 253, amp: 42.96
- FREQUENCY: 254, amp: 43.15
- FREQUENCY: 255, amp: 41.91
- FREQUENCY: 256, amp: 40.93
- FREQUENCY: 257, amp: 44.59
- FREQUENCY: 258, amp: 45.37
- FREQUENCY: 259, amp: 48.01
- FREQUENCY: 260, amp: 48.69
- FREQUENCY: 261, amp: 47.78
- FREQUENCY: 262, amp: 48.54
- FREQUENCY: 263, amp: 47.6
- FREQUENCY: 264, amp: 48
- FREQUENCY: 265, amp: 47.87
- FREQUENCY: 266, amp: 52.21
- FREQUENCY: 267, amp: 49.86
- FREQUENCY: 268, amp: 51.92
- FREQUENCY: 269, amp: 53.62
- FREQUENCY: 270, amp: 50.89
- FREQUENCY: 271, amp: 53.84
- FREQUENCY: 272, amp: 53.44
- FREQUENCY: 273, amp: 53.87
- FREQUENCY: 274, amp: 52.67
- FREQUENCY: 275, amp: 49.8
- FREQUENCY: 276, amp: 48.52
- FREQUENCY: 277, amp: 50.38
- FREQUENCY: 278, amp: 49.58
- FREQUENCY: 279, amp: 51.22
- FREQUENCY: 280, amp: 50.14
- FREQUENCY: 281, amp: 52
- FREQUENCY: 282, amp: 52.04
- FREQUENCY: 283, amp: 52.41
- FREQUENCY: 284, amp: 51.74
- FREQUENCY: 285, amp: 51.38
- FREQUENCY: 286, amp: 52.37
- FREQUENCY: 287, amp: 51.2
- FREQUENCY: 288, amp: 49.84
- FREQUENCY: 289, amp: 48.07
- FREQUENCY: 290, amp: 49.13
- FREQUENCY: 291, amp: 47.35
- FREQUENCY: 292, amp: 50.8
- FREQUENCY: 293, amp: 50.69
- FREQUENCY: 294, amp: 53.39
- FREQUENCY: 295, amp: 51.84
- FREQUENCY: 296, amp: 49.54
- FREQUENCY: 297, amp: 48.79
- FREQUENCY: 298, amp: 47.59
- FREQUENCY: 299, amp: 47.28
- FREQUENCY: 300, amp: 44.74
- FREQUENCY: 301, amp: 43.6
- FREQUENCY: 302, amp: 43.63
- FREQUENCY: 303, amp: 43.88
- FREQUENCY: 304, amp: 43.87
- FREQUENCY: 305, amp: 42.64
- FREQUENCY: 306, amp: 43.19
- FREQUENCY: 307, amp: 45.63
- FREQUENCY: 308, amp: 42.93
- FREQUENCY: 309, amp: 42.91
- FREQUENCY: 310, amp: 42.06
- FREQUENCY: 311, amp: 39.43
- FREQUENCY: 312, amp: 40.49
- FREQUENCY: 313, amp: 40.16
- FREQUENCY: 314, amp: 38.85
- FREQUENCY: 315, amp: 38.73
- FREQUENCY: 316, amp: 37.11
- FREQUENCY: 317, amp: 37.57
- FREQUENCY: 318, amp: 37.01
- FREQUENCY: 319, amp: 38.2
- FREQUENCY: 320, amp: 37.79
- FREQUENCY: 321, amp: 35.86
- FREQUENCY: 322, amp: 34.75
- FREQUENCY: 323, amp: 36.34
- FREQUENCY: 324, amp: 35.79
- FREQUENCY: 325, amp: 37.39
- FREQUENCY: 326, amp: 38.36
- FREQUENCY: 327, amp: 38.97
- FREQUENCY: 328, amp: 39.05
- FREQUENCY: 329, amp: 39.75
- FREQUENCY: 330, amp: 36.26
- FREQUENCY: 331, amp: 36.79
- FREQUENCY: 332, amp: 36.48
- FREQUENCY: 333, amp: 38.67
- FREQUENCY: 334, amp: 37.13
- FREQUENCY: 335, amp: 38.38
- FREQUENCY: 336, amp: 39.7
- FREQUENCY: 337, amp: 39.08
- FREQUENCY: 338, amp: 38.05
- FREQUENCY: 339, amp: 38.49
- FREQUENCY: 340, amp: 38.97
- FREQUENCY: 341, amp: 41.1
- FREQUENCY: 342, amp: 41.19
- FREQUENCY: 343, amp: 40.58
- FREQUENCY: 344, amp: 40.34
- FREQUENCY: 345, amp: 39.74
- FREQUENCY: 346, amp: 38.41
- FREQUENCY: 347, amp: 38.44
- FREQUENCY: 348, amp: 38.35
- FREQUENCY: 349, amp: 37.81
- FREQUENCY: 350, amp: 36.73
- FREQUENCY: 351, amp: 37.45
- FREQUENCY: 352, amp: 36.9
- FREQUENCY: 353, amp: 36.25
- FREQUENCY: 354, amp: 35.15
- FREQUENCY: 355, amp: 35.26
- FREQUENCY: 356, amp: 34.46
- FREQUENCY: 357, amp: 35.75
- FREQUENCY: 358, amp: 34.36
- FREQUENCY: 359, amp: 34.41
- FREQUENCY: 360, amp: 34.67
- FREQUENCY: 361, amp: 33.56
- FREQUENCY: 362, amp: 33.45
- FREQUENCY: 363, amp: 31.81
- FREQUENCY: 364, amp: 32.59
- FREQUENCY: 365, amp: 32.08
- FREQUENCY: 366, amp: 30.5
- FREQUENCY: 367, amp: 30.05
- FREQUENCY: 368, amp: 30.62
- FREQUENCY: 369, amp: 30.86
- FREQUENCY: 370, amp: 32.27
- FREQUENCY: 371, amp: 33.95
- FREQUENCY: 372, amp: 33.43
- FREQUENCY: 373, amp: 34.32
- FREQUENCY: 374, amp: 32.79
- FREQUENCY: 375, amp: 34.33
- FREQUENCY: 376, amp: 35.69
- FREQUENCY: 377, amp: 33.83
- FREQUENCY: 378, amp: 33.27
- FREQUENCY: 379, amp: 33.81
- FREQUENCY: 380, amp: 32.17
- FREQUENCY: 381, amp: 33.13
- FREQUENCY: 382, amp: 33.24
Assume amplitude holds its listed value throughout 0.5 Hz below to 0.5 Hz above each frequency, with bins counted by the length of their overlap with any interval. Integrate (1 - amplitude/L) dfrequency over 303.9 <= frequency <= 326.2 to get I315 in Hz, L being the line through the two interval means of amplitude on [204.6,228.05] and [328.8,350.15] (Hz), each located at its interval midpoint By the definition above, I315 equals -1.6 Hz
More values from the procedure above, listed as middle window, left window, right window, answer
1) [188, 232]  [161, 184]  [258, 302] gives 7.25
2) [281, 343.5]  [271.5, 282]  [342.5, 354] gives 2.87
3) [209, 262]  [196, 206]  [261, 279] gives 5.59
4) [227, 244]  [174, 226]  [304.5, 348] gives -2.52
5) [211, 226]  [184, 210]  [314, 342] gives 2.04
